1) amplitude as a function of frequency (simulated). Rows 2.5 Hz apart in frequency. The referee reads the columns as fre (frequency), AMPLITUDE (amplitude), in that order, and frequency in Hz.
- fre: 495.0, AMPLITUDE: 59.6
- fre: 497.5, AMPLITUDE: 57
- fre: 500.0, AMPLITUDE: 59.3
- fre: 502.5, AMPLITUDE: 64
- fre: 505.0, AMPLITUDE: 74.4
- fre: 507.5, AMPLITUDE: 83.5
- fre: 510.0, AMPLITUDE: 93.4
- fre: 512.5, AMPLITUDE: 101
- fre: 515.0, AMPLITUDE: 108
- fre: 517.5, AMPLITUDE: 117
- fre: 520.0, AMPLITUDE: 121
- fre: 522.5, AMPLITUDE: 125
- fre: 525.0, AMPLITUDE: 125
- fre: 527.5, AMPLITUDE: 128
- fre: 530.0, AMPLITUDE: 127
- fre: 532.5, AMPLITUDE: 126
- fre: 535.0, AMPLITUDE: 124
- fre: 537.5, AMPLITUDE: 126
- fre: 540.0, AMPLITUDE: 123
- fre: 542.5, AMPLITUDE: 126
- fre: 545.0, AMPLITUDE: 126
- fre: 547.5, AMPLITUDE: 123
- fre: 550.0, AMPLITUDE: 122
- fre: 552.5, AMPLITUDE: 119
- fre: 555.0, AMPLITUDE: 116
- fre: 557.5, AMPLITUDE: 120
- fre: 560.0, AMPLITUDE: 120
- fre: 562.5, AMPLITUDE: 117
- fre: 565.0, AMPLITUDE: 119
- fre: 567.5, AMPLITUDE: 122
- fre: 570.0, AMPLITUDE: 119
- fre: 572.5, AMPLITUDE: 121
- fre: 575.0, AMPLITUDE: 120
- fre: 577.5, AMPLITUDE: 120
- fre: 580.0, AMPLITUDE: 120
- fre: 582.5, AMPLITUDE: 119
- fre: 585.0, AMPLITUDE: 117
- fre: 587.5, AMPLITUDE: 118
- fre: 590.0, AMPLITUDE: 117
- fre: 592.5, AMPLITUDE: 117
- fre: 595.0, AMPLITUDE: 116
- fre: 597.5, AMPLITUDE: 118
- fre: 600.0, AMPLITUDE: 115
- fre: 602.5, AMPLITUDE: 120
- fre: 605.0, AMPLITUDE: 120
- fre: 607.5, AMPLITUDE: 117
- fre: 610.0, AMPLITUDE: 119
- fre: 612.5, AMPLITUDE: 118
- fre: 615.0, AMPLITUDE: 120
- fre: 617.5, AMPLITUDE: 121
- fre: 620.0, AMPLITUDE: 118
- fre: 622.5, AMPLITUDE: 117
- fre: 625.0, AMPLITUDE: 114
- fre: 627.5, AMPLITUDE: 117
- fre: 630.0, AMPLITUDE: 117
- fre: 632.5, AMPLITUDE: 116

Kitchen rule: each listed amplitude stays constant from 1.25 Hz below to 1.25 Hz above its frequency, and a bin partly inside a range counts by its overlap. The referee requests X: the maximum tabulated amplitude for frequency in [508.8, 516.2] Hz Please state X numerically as 108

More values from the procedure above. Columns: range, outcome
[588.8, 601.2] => 118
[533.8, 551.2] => 126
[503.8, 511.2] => 93.4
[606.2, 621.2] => 121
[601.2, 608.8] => 120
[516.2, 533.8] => 128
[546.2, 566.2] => 123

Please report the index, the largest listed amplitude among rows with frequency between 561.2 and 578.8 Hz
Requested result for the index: 122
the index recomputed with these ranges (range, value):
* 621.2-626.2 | 117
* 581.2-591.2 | 119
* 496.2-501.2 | 59.3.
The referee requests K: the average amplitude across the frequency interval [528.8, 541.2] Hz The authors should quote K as 125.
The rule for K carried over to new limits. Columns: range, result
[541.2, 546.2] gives 126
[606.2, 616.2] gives 118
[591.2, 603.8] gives 117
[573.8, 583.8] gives 120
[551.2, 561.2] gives 119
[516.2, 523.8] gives 121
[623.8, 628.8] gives 116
